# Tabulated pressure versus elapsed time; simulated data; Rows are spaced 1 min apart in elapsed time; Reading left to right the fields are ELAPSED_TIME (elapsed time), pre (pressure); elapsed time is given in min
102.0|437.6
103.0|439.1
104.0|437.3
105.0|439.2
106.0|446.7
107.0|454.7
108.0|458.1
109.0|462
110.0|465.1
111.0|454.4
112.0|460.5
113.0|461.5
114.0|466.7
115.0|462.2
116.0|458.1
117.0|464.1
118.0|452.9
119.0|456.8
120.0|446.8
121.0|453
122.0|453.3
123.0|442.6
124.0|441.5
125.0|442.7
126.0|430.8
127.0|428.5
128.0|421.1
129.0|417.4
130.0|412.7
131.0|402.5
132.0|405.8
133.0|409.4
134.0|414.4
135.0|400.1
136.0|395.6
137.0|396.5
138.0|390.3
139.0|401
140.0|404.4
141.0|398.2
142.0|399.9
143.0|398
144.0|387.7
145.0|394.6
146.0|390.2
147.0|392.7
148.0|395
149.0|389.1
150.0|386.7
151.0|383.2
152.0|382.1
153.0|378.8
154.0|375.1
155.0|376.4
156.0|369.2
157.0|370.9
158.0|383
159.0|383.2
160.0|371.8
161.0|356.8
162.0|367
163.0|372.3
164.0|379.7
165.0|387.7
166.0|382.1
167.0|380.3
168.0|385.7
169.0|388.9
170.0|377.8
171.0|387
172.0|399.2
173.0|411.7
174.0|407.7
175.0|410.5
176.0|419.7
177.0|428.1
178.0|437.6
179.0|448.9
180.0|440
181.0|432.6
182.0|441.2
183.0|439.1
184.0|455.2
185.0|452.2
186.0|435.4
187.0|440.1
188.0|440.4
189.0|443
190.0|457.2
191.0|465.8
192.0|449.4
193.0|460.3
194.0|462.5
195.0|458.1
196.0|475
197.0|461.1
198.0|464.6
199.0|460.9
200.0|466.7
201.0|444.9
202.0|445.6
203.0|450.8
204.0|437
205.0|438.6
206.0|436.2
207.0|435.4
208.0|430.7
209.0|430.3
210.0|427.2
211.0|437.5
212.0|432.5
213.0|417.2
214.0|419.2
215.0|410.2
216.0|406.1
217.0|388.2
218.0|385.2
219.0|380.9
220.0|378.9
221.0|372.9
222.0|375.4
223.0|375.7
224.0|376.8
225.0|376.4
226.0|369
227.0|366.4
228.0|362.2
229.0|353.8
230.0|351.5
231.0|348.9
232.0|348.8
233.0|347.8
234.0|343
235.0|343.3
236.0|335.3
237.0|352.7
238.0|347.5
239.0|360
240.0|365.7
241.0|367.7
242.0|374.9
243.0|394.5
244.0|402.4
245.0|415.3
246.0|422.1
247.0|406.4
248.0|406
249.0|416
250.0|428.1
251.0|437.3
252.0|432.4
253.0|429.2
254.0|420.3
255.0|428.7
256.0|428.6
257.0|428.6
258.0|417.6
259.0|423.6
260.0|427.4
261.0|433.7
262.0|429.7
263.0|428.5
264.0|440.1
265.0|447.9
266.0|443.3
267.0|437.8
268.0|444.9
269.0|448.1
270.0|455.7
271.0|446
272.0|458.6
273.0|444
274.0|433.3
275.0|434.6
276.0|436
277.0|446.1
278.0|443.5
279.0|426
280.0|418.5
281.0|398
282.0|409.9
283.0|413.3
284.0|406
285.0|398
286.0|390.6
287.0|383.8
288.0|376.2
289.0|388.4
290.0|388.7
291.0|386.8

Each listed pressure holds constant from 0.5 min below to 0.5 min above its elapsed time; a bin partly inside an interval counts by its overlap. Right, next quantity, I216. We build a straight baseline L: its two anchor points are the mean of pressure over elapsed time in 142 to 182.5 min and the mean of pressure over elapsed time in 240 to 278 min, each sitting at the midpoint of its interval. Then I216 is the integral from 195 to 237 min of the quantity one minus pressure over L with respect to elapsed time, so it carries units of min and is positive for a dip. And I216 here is 0.9 min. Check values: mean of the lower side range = 394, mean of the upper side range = 427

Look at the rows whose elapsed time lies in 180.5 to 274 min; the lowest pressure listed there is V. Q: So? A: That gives 335.3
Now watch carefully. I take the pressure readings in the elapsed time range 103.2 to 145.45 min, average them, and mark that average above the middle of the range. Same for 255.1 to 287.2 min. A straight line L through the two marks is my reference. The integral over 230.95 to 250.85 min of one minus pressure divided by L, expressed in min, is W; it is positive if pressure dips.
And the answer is 2.4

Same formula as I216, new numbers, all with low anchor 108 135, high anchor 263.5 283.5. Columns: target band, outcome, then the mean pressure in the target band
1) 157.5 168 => 1.51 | 377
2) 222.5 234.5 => 2.13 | 360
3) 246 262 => 0.46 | 424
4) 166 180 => 1.05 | 407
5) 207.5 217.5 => 0.42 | 420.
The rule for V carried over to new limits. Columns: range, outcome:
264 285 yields 398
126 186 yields 356.8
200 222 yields 372.9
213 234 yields 343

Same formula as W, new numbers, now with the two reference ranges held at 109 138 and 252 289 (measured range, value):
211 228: 1.6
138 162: 2.7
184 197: -0.7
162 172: 1.2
